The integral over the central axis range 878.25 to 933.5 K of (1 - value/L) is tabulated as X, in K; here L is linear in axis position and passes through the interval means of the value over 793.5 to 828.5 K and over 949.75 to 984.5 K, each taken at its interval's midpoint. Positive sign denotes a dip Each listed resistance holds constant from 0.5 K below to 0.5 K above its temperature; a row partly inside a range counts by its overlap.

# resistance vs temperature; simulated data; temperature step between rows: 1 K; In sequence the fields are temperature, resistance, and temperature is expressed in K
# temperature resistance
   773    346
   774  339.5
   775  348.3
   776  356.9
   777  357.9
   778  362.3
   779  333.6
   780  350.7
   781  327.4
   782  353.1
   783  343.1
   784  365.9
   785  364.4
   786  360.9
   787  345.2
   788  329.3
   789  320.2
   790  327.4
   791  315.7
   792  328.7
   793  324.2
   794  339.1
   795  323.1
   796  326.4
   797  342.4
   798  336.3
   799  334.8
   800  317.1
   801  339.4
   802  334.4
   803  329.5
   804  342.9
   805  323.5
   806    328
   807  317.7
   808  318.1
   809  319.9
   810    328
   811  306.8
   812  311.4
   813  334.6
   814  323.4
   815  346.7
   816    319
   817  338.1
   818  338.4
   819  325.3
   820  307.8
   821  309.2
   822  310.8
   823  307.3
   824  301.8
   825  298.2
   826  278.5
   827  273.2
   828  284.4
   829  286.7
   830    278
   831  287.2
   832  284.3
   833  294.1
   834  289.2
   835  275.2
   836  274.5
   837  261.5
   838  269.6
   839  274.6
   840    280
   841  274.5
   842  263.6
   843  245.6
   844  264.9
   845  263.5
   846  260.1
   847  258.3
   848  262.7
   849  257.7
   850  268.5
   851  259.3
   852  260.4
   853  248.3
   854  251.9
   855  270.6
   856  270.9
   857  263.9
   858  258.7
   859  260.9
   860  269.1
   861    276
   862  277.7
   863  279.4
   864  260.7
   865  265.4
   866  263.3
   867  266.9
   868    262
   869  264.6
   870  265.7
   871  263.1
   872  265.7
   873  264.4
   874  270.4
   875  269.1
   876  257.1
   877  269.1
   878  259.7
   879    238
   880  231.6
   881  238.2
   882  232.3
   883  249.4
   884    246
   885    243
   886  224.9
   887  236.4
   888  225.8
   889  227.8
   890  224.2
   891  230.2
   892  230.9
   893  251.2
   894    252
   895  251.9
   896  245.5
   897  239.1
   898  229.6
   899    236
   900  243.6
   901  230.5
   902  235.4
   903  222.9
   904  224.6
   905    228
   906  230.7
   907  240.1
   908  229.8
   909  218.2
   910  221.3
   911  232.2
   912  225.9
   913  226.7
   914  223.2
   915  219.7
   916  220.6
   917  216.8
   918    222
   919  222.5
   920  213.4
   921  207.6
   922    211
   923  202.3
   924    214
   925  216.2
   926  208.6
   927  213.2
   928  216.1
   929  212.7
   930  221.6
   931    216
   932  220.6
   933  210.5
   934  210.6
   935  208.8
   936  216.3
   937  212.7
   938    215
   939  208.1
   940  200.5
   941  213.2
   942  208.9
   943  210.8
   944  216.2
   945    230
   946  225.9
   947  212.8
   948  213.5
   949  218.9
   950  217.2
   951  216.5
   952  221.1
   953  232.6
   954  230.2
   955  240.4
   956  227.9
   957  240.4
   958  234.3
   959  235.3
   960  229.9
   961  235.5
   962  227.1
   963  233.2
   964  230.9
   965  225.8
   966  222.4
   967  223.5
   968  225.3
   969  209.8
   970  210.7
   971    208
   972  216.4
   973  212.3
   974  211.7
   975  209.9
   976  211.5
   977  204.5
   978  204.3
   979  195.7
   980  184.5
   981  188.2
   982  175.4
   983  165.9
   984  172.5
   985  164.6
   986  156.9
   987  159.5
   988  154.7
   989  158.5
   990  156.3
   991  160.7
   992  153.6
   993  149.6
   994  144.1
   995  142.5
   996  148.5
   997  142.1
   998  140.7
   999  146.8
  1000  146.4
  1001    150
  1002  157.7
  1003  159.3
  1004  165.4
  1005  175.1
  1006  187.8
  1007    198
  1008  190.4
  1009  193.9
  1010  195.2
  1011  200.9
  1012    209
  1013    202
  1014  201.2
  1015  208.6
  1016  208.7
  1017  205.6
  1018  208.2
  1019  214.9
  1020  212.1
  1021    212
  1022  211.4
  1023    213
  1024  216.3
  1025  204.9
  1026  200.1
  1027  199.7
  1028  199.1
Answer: 6.2 K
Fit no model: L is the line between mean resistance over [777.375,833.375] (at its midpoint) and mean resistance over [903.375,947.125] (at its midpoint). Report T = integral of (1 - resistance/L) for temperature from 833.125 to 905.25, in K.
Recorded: 3.2 K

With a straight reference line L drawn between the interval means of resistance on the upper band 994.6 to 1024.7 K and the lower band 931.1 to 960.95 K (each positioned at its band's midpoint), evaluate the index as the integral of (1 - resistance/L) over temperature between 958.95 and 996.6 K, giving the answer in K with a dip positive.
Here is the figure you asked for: 2.2 K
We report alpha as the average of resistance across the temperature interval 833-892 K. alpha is 259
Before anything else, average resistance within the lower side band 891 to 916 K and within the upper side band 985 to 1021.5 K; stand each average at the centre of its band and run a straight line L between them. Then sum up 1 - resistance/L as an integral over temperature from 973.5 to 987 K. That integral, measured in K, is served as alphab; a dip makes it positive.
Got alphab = 0.1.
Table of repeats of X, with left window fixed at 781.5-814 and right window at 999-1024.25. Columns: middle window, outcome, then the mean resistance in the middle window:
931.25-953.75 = 2.1 K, 216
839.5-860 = 2.5 K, 262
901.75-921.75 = 2.6 K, 224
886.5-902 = 1.9 K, 237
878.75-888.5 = 1.4 K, 237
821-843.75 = 2.0 K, 282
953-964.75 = -0.3 K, 233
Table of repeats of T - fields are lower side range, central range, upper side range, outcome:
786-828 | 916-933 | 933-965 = 1.7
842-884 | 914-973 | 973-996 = -4.8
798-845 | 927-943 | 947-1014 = 0.9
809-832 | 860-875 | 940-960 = 0.5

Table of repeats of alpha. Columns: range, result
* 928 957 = 218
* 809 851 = 291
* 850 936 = 239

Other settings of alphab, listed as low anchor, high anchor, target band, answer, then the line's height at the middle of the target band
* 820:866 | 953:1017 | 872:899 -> 0.6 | 249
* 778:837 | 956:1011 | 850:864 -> 0.9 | 283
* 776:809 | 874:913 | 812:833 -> 0.1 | 307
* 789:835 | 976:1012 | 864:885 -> 0.7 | 266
